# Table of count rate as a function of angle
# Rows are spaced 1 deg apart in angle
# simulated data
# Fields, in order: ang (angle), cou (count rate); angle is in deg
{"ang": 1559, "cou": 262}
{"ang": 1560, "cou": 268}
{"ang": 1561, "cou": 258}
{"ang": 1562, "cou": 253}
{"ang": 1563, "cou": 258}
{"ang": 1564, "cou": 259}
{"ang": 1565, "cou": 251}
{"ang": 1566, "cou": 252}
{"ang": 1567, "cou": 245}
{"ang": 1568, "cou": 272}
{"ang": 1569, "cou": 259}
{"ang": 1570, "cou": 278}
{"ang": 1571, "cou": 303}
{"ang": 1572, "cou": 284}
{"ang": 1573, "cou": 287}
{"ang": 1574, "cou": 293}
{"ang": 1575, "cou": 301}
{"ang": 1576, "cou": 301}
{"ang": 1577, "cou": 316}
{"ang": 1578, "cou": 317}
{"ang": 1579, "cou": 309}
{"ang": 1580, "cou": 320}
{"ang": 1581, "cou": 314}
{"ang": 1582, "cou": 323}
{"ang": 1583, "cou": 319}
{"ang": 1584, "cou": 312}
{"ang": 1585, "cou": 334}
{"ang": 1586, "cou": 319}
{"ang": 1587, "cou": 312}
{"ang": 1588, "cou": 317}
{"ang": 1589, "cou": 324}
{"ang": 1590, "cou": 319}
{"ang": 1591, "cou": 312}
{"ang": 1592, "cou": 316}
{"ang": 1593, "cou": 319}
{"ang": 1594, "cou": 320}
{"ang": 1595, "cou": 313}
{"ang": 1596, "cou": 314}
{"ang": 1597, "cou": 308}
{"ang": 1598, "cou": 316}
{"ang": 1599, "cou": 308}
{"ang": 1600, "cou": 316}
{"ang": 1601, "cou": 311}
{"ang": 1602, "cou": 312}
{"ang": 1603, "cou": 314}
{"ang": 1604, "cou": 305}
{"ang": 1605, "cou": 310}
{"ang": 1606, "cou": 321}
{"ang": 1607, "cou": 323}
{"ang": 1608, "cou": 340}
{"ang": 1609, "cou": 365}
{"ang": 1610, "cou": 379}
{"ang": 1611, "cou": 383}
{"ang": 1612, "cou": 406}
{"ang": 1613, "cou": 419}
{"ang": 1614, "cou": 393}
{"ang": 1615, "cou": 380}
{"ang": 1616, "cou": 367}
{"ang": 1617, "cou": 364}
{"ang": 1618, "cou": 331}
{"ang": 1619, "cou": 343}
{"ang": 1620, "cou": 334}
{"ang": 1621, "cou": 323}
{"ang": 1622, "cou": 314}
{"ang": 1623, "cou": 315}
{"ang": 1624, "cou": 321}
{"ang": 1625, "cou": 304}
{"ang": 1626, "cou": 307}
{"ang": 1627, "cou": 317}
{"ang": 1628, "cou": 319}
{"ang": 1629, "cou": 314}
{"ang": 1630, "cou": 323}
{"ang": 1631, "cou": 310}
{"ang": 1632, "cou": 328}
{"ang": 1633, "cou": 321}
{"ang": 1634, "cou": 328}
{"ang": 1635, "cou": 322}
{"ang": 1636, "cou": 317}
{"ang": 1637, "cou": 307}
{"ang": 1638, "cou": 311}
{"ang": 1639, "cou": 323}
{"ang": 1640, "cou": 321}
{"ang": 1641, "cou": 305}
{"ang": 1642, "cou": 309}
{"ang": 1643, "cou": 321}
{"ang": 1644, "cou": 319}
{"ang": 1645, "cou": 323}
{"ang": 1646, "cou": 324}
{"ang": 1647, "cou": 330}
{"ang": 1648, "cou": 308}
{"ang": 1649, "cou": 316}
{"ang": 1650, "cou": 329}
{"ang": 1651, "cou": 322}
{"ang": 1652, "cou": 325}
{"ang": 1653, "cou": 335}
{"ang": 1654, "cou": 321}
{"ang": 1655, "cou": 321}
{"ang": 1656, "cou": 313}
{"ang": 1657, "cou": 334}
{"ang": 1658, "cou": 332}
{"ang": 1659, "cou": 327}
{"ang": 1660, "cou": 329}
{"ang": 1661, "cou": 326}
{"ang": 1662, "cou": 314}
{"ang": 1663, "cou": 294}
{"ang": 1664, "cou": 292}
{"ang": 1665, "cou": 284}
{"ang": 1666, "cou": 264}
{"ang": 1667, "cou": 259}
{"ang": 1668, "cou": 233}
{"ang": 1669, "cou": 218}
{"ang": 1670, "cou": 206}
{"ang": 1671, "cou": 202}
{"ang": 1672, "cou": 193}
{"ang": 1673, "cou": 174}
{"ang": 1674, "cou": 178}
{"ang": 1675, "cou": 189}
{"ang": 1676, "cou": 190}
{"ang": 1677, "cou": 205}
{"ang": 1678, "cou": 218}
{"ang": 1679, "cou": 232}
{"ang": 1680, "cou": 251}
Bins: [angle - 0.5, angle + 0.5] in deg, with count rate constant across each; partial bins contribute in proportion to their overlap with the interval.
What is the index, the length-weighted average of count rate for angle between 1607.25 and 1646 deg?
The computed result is 335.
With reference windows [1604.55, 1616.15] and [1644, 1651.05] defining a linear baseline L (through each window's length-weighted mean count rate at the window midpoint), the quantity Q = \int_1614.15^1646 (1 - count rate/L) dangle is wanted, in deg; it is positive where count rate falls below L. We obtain 1.6 deg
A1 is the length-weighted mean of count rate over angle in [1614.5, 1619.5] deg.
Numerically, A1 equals 357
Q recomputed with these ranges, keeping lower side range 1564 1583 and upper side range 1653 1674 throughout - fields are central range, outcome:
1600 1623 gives -5.0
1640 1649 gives -1.2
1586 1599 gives -1.3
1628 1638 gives -1.3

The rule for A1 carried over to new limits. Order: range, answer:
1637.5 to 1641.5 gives 315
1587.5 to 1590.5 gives 320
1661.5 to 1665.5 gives 296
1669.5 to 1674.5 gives 191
